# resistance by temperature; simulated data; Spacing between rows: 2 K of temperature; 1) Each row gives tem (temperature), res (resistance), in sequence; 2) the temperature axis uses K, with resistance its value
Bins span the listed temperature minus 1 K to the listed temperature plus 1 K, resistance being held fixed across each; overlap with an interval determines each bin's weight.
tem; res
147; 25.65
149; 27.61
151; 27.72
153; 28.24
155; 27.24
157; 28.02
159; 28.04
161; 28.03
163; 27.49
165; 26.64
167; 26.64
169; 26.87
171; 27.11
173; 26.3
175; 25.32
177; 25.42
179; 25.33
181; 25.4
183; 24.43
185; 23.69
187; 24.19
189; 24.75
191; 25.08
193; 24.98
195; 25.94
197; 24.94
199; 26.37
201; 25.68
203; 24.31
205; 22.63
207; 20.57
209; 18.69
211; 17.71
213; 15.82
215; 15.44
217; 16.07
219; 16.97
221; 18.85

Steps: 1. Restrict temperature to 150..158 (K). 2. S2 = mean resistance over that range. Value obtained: 27.8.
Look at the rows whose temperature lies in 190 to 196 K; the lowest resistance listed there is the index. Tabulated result 24.98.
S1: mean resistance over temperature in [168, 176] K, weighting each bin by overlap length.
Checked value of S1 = 26.4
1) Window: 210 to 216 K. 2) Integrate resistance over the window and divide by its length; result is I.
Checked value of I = 16.3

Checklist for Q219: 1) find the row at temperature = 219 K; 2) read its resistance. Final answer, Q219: 16.97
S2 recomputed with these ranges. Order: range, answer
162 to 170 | 26.9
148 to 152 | 27.7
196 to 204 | 25.3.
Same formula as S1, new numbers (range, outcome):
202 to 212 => 20.8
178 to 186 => 24.7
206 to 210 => 19.6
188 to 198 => 25.1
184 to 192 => 24.4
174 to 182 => 25.4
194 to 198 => 25.4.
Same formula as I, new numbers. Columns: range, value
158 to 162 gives 28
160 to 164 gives 27.8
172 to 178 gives 25.7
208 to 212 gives 18.2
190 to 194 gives 25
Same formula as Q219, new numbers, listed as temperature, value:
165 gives 26.64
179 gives 25.33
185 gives 23.69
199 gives 26.37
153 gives 28.24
